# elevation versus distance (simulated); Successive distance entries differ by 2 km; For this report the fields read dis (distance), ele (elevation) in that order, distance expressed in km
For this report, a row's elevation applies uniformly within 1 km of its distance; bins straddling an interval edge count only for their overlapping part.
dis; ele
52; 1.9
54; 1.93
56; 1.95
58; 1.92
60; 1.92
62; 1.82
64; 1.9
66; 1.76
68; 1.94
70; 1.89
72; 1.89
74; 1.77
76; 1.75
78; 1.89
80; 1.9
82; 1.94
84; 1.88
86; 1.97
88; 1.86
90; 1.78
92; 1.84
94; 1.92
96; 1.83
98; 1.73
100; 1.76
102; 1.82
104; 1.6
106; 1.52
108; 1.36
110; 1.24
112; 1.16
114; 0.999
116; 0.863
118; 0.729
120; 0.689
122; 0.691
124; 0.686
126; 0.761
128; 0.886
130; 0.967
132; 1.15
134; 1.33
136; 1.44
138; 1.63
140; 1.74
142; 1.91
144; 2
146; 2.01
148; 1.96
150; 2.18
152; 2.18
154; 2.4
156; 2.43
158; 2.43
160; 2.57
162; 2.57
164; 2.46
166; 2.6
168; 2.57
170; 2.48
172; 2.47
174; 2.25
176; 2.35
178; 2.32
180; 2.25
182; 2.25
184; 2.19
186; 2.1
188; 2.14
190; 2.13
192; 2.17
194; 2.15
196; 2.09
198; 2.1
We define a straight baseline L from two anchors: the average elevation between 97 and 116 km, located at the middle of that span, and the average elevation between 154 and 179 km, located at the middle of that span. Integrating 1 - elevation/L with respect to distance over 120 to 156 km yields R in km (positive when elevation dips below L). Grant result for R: 8.8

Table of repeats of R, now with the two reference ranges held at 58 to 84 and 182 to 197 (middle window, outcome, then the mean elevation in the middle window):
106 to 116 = 3.93 km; 1.19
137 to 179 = -3.81 km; 2.26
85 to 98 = 0.40 km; 1.86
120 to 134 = 7.85 km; 0.879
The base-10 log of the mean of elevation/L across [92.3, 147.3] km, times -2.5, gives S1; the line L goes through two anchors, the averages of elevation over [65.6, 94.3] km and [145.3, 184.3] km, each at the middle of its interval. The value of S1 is 0.466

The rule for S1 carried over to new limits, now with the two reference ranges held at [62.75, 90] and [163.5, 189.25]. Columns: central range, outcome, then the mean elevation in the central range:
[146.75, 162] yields -0.04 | 2.32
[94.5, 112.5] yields 0.25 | 1.58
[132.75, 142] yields 0.35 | 1.57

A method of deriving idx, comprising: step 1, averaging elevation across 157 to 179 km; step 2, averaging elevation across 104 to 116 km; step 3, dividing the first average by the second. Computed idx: 1.97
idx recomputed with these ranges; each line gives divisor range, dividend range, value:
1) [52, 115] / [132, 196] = 1.23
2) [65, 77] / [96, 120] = 0.73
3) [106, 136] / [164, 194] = 2.31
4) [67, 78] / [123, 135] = 0.52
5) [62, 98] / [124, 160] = 0.93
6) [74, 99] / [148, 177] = 1.30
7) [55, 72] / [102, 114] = 0.73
